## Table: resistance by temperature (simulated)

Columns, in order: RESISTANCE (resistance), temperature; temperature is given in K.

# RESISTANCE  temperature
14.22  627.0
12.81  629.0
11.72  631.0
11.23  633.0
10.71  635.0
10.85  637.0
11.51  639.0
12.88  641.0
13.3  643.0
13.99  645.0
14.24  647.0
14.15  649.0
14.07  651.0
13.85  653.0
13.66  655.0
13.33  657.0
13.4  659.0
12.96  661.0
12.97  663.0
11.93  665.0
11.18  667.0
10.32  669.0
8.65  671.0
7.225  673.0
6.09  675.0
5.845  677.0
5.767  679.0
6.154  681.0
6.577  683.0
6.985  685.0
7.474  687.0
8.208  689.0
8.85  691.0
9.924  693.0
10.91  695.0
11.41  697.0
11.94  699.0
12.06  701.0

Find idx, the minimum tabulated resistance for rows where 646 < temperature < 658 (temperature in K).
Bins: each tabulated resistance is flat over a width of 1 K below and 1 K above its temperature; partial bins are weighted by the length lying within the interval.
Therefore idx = 13.33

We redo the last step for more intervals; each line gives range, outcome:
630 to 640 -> 10.71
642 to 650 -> 13.3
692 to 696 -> 9.924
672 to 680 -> 5.767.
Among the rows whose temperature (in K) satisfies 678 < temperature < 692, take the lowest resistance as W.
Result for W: 5.767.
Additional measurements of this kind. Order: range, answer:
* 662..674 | 7.225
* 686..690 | 7.474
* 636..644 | 10.85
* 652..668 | 11.18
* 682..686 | 6.577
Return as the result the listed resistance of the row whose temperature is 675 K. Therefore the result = 6.09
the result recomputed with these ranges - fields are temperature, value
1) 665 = 11.93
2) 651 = 14.07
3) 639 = 11.51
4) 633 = 11.23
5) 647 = 14.24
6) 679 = 5.767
